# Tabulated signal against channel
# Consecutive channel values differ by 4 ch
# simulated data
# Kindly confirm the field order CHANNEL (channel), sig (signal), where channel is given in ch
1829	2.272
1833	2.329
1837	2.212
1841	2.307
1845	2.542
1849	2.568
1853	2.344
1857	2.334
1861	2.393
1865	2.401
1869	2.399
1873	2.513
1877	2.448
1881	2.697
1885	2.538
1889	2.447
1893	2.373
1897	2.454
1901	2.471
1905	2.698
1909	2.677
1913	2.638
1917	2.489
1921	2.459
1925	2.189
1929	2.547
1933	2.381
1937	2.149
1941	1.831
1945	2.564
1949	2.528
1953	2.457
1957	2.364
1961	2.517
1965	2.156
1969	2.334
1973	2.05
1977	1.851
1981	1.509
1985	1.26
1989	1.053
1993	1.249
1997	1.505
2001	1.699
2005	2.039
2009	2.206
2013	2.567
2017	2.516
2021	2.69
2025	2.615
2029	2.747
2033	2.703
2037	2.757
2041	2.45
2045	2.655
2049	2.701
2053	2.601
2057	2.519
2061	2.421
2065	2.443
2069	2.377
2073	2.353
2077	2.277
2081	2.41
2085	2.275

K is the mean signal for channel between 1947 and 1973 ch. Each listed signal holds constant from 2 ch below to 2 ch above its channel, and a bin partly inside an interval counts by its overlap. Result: 2.37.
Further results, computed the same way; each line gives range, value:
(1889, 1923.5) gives 2.52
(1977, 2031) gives 1.97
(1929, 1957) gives 2.34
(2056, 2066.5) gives 2.46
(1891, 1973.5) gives 2.4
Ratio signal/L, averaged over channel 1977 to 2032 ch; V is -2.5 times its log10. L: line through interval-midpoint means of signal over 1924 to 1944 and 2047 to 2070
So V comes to 0.21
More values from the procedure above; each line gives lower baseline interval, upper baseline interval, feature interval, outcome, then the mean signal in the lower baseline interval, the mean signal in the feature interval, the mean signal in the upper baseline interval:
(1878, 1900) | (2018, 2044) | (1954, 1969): 0.10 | 2.5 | 2.35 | 2.65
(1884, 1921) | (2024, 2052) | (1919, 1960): 0.09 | 2.53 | 2.35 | 2.66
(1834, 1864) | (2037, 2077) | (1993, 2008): 0.40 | 2.38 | 1.71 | 2.5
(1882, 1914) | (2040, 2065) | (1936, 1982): 0.15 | 2.54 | 2.21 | 2.55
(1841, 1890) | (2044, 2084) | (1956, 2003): 0.35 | 2.46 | 1.78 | 2.47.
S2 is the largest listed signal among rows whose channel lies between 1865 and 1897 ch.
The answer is 2.697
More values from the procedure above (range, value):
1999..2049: 2.757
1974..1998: 1.851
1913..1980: 2.638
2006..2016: 2.567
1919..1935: 2.547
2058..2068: 2.443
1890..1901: 2.471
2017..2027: 2.69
